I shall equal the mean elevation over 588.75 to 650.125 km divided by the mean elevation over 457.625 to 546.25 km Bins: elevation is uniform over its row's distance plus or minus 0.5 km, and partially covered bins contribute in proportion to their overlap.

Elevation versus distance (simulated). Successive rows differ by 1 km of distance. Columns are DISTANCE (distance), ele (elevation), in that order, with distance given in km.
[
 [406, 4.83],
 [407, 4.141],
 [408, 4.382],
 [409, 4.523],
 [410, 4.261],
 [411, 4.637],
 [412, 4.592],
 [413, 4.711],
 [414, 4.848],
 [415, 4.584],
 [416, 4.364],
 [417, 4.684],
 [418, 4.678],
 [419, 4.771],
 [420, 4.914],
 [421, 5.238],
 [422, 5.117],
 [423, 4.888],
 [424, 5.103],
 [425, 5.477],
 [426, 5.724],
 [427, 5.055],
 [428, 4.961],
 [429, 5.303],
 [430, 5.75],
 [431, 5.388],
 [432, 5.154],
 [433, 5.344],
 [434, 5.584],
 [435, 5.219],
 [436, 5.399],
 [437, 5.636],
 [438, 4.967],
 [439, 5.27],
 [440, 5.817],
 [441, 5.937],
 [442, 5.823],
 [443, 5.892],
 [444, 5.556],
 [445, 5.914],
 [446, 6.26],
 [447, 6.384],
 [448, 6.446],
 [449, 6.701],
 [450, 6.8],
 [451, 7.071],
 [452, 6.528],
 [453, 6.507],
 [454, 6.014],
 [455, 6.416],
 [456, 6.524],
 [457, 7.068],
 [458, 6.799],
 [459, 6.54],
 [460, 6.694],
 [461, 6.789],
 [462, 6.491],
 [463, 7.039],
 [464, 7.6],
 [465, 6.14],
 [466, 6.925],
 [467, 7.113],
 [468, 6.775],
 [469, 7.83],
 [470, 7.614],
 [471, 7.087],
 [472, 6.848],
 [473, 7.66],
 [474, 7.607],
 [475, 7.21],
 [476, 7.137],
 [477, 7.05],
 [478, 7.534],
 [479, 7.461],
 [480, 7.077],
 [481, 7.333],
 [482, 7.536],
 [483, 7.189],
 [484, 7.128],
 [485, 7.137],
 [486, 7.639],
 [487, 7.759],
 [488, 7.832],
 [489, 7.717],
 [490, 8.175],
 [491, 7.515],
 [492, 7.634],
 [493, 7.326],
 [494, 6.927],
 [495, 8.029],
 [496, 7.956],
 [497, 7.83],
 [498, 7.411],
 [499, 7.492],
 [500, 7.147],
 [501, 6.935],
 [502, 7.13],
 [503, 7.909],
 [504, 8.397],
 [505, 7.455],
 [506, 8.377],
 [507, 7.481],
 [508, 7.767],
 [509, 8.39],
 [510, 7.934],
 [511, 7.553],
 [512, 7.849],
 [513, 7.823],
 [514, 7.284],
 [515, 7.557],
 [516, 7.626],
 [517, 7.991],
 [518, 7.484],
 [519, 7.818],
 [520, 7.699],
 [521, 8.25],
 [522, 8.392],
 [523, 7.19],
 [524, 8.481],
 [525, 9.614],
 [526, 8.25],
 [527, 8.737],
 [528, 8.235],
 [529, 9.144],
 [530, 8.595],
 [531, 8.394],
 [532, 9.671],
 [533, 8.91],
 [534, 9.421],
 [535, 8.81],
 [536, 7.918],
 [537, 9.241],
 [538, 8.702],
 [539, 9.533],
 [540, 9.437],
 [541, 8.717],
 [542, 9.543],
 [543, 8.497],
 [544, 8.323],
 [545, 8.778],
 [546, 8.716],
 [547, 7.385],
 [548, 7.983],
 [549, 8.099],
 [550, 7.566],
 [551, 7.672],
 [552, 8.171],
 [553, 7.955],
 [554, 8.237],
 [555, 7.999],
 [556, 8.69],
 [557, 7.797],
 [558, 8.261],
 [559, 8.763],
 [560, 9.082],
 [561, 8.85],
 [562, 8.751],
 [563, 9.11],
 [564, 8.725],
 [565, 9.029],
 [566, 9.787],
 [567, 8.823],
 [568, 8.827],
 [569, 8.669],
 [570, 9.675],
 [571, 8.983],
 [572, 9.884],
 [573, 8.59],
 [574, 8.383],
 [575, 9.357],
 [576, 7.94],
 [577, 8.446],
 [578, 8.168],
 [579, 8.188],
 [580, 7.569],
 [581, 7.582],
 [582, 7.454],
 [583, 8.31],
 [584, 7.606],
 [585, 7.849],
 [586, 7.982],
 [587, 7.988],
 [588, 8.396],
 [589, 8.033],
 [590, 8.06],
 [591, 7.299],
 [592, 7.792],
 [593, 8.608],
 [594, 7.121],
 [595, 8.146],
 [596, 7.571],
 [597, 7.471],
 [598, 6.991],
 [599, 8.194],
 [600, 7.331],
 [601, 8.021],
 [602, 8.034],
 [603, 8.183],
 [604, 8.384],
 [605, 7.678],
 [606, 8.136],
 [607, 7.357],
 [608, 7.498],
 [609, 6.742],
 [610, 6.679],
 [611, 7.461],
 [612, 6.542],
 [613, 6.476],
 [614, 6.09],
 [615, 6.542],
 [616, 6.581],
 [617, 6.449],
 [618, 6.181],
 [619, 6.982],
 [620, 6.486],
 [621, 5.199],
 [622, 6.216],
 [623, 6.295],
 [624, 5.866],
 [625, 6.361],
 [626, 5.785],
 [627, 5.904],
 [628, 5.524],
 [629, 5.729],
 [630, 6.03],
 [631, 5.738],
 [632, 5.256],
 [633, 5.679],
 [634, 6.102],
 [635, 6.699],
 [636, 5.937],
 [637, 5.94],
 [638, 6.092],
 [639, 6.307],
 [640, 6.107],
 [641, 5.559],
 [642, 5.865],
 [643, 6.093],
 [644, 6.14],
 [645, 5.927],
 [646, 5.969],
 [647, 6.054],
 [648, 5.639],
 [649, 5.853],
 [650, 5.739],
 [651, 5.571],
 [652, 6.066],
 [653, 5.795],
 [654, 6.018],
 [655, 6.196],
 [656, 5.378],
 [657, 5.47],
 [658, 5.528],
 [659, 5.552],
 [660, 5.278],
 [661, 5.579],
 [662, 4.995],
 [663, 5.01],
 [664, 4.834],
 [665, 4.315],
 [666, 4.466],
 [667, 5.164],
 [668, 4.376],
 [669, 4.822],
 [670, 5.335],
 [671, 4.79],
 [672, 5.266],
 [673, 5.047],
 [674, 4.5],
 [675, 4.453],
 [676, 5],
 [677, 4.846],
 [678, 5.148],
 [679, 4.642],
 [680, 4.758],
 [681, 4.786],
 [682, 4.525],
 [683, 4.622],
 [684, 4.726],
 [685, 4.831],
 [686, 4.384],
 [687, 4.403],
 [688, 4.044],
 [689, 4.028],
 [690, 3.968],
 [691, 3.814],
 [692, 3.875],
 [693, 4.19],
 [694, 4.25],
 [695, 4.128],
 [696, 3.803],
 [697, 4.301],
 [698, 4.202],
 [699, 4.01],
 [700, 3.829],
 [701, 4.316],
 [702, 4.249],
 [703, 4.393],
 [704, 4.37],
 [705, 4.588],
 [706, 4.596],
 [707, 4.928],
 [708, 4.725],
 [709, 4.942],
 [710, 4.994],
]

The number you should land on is 0.85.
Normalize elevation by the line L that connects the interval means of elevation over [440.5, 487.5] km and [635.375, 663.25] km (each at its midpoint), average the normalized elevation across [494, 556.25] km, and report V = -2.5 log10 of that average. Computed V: -0.249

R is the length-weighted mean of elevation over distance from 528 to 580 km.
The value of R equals 8.66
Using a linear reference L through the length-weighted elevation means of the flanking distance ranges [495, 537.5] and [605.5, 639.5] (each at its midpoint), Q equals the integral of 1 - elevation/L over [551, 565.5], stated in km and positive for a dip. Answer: -2.19 km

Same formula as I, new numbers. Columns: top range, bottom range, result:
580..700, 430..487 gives 0.91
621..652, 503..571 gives 0.70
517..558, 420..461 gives 1.44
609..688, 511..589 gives 0.66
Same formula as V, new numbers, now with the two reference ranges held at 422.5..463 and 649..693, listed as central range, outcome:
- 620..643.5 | -0.16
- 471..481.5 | -0.25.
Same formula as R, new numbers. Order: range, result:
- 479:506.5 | 7.55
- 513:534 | 8.28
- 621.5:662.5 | 5.85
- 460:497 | 7.33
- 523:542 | 8.85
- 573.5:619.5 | 7.61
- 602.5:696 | 5.61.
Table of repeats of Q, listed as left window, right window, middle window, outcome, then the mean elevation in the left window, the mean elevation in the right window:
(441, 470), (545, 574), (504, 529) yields -0.8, 6.6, 8.57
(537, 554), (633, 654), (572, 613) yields -3.2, 8.46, 5.97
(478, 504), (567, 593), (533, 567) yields -2.4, 7.51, 8.3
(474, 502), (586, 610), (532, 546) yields -2.5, 7.45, 7.77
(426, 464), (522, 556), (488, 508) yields -0.5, 6.04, 8.54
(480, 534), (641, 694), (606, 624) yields -1.8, 7.88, 5.07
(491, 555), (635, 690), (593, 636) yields -3.5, 8.13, 5.26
